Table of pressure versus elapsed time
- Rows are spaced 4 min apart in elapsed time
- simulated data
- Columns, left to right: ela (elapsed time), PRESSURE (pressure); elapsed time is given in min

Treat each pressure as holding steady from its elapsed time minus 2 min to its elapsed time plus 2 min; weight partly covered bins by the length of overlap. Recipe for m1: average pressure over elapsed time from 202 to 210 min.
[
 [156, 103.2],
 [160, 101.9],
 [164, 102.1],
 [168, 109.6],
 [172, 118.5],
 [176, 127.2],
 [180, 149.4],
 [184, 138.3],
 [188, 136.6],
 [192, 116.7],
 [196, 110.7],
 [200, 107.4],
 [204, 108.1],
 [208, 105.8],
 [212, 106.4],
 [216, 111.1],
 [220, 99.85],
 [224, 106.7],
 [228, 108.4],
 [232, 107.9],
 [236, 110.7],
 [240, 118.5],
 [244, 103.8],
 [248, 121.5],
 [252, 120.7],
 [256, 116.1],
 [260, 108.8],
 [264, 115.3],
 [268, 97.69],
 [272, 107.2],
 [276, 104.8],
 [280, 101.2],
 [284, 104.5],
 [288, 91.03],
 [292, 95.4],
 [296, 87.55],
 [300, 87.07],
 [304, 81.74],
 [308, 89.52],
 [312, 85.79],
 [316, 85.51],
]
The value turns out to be 107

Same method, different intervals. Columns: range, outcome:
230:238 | 109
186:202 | 118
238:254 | 116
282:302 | 93.1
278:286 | 103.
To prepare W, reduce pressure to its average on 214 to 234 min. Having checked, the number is 107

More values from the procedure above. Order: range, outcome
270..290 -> 102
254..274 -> 109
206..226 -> 106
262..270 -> 106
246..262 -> 117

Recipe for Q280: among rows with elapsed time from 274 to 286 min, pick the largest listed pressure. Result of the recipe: 104.8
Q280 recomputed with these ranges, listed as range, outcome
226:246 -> 118.5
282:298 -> 104.5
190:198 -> 116.7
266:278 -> 107.2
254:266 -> 116.1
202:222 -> 111.1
